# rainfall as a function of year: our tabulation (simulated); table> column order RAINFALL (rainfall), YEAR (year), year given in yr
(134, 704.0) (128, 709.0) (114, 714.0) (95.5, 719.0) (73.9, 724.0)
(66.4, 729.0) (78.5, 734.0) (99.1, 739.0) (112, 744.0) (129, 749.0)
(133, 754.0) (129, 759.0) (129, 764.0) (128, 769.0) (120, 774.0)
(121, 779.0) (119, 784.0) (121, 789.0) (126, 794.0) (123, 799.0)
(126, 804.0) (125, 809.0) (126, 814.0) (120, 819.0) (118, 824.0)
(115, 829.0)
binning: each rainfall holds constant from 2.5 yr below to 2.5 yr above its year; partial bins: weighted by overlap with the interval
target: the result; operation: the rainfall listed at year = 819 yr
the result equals 120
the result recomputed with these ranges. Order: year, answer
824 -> 118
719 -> 95.5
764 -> 129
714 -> 114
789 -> 121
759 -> 129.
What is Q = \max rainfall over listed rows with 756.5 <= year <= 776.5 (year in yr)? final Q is 129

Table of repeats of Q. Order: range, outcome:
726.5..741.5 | 99.1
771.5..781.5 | 121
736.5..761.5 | 133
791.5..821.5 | 126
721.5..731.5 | 73.9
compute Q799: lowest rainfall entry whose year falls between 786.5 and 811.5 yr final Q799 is 121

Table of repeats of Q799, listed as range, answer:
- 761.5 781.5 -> 120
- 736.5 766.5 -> 99.1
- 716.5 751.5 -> 66.4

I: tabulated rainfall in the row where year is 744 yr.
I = 112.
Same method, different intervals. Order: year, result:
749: 129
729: 66.4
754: 133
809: 125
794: 126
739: 99.1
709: 128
